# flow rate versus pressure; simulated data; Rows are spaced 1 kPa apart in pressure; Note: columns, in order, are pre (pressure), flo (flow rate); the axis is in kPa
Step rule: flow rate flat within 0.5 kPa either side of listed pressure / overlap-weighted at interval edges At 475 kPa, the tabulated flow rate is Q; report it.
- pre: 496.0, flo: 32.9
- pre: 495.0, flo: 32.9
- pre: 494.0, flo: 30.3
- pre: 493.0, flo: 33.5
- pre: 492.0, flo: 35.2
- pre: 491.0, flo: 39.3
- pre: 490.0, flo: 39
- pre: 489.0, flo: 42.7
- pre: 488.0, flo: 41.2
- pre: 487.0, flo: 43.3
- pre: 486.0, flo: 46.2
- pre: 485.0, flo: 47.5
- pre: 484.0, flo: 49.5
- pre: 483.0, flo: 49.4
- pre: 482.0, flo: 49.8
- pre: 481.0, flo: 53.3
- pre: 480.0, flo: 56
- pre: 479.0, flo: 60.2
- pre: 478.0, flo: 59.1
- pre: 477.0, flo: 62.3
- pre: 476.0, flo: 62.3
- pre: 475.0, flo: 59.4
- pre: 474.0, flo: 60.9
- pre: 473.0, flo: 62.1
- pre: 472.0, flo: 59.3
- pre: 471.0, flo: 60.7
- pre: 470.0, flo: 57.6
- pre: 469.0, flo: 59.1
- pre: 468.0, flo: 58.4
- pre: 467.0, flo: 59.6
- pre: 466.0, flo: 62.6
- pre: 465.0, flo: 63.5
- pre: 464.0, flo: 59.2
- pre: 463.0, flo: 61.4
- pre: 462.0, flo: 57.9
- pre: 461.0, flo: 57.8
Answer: 59.4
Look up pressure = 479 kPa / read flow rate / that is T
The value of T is 60.2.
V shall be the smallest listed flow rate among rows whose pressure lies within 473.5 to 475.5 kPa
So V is 59.4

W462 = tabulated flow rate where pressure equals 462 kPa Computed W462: 57.9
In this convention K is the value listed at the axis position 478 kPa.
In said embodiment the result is 59.1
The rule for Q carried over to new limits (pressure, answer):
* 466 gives 62.6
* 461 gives 57.8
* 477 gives 62.3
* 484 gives 49.5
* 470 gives 57.6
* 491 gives 39.3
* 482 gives 49.8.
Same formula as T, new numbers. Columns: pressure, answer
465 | 63.5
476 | 62.3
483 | 49.4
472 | 59.3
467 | 59.6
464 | 59.2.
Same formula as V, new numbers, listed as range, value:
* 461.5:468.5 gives 57.9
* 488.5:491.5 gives 39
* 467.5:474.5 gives 57.6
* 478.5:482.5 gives 49.8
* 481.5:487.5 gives 43.3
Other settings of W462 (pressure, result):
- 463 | 61.4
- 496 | 32.9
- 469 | 59.1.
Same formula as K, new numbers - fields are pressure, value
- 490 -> 39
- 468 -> 58.4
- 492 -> 35.2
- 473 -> 62.1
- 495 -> 32.9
